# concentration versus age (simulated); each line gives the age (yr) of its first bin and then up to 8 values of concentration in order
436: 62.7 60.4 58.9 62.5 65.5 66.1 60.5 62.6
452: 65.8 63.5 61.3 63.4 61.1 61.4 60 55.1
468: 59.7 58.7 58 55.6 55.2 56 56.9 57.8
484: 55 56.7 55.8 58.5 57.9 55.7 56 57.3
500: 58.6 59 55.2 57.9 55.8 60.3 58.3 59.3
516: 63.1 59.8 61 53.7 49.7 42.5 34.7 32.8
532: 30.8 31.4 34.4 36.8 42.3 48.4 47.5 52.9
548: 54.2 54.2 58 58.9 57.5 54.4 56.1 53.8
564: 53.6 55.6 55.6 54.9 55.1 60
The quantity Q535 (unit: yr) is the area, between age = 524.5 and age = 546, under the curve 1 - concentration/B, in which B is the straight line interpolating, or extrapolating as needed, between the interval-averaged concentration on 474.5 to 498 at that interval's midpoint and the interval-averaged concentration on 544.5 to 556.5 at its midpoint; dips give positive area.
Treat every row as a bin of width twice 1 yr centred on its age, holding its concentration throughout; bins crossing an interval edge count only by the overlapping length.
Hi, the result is 6.4 yr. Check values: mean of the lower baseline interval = 56.5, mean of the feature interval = 39.1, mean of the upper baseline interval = 55.5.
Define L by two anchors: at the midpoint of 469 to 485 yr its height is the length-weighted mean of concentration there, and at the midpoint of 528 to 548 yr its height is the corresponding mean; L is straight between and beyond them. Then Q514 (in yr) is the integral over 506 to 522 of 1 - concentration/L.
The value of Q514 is -4.3 yr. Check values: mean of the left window 56.6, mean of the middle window 59.2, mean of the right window 40.2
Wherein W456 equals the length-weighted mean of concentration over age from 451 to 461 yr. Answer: 63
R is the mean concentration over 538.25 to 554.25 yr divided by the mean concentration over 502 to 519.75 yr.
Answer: 0.87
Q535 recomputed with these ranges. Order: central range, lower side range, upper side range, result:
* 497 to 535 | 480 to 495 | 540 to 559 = 2.5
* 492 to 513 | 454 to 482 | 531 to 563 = -1.3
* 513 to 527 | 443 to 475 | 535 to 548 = -1.9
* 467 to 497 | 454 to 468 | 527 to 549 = -1.0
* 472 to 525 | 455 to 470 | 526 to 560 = -3.5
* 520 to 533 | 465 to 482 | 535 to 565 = 2.6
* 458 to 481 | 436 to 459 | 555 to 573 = 1.2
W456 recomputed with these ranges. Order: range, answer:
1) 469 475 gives 57.4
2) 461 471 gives 59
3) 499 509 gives 57.3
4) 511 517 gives 60.2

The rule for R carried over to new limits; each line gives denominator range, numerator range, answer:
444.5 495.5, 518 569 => 0.82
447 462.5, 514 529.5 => 0.83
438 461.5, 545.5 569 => 0.88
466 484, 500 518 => 1.03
